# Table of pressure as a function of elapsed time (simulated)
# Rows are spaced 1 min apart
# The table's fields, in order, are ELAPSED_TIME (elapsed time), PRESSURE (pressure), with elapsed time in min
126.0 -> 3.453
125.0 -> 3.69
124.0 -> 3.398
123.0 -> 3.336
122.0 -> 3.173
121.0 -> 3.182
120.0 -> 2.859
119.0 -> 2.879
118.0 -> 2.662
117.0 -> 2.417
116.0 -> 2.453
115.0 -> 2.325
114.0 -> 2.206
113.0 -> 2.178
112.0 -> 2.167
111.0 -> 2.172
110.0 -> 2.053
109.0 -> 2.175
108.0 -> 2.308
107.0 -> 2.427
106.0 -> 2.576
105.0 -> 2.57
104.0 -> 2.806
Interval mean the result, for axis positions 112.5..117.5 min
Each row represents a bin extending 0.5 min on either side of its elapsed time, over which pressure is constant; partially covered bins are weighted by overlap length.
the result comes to 2.32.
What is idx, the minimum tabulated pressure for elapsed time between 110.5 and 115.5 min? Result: 2.167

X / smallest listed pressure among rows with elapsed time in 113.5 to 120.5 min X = 2.206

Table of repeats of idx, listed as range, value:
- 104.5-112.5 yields 2.053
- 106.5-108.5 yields 2.308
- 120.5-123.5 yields 3.173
